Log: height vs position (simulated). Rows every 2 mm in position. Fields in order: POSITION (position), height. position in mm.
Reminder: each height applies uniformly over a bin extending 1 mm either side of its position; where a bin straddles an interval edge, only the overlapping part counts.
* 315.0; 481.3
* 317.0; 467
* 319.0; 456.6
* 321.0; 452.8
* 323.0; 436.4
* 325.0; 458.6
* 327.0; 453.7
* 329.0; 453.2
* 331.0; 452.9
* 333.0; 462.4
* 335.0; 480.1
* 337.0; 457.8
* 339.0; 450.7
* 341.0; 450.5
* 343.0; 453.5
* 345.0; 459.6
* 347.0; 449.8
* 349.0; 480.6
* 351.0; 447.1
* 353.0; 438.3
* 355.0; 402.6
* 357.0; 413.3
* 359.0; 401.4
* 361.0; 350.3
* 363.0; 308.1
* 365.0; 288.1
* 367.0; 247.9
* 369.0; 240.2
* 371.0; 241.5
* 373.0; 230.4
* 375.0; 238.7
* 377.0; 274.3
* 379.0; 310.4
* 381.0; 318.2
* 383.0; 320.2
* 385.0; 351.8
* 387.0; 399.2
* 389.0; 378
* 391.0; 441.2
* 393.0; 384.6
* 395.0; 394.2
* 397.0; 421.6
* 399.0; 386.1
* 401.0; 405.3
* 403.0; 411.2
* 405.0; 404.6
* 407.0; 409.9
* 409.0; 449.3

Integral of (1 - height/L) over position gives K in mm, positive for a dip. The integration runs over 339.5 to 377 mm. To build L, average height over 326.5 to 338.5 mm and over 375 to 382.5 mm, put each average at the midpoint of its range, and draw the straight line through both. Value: 1.07 mm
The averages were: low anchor 460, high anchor 294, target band 362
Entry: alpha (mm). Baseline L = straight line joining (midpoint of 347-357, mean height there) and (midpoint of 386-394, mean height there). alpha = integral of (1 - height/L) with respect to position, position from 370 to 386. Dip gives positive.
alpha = 4.9 mm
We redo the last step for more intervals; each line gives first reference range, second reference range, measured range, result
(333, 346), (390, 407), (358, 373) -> 5.0 mm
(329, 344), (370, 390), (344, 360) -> -1.3 mm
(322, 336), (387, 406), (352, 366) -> 2.0 mm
